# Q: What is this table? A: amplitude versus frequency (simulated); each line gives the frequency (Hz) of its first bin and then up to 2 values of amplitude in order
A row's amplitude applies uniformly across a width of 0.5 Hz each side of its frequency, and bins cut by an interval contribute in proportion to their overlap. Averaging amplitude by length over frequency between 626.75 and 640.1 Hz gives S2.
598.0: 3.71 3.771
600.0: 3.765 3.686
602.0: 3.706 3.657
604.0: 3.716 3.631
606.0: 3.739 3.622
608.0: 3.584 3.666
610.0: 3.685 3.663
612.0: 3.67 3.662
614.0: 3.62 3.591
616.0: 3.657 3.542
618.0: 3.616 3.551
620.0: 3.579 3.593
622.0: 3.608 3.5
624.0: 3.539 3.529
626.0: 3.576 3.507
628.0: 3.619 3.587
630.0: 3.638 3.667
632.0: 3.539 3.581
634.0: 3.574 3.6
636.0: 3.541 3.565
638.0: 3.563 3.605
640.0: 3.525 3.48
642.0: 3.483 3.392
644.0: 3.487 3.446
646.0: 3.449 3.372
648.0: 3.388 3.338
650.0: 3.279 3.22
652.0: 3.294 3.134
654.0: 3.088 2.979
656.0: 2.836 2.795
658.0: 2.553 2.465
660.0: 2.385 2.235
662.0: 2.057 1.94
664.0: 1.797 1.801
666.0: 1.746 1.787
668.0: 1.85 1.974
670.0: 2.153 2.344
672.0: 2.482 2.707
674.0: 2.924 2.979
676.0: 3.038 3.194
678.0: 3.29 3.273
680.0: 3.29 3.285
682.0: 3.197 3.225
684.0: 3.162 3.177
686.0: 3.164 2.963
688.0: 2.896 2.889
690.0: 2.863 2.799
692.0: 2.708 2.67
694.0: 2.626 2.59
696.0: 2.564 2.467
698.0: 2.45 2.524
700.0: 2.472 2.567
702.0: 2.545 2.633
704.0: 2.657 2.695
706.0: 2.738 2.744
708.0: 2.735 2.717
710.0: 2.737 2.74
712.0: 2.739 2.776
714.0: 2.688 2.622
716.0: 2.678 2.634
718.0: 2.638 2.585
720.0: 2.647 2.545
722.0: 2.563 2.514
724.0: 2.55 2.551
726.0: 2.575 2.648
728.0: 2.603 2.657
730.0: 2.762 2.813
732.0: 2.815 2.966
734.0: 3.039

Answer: 3.58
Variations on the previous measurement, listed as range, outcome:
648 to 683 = 2.69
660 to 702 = 2.63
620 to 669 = 3.11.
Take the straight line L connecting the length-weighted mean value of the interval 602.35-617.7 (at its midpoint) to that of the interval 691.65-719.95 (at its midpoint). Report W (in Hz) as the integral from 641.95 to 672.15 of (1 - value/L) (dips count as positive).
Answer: 4.6 Hz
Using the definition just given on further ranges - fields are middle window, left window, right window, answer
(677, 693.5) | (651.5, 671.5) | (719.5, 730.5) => -4.1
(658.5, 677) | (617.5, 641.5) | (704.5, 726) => 5.1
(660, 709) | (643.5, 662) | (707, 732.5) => 3.5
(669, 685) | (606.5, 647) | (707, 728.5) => 0.6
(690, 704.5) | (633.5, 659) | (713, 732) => 1.3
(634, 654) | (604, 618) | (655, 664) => -4.5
